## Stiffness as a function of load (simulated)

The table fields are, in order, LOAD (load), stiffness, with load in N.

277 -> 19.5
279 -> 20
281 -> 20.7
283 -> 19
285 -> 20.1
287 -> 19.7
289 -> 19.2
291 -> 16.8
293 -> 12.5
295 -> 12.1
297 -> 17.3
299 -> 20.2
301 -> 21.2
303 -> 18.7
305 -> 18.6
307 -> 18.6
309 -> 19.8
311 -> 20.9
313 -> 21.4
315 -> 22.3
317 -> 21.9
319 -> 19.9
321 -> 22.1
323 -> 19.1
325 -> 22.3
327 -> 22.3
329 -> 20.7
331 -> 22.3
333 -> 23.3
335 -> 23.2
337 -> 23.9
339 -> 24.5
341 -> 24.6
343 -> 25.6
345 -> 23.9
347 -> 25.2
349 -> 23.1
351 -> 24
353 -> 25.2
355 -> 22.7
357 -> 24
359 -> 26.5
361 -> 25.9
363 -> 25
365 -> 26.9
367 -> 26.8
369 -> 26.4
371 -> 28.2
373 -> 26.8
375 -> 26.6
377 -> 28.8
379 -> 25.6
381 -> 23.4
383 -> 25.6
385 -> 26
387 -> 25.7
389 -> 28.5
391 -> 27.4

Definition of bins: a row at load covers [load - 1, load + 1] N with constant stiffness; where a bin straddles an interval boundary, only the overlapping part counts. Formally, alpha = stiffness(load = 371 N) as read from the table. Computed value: 28.2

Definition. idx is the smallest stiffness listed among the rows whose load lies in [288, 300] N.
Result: 12.1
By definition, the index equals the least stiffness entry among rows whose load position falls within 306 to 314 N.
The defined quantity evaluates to 18.6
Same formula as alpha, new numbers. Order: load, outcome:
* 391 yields 27.4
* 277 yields 19.5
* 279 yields 20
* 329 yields 20.7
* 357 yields 24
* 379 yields 25.6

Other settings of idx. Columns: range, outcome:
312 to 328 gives 19.1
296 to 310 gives 17.3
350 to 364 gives 22.7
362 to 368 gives 25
